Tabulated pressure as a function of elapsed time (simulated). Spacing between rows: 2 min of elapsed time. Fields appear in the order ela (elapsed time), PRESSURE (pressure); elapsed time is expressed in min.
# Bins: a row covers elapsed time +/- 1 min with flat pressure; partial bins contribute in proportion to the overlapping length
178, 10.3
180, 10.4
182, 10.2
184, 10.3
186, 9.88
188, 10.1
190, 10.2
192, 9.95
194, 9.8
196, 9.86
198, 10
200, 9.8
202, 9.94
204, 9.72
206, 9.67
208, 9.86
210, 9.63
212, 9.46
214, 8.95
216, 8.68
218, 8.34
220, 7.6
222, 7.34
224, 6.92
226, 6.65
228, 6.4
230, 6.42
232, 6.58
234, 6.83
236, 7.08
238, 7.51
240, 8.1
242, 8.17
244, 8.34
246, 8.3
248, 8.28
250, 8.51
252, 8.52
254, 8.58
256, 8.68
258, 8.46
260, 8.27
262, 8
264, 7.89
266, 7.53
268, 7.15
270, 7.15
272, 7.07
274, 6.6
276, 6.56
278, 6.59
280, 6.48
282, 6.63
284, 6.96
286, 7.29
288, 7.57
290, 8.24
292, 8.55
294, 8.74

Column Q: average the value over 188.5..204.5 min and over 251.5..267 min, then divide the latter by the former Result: 0.83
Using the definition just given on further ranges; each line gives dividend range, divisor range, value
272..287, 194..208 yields 0.69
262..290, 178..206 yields 0.71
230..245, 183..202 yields 0.75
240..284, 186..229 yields 0.85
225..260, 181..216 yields 0.79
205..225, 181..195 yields 0.86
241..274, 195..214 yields 0.82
